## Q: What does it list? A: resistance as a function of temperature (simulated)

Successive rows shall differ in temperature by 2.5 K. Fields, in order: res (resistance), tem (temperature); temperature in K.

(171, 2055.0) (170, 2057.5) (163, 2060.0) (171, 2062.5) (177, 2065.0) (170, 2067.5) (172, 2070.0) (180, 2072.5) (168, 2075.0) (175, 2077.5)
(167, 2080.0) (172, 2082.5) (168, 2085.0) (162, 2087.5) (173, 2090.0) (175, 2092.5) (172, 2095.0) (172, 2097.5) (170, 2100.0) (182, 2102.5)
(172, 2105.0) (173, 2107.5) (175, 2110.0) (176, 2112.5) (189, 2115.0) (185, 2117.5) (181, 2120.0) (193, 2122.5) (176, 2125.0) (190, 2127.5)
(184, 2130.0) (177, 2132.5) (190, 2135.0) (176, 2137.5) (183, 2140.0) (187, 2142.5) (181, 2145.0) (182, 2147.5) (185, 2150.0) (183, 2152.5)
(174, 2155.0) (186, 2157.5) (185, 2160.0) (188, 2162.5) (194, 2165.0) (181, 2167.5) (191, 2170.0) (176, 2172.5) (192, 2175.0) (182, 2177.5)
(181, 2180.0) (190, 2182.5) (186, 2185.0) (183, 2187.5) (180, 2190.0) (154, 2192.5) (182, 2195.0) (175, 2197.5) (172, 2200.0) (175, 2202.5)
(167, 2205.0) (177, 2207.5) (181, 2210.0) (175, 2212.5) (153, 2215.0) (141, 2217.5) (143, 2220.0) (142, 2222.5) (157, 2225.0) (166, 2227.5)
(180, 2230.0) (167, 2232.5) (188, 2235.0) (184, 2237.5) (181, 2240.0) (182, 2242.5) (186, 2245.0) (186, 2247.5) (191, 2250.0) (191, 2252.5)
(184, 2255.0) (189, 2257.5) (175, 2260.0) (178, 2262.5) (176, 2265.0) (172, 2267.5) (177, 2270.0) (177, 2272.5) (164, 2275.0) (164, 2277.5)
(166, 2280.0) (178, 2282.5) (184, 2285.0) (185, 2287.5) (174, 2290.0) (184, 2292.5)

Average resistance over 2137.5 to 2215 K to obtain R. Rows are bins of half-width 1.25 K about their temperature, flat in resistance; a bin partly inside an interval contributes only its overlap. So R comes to 180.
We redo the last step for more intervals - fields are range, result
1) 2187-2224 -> 166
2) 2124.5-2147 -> 183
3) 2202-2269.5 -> 174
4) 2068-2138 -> 177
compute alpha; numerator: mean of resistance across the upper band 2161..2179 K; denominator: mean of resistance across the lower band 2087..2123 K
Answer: 1.05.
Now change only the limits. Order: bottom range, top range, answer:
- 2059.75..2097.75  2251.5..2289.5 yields 1.03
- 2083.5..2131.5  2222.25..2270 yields 1.01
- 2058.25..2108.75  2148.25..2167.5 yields 1.08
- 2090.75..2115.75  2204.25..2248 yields 0.97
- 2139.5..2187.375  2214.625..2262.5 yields 0.94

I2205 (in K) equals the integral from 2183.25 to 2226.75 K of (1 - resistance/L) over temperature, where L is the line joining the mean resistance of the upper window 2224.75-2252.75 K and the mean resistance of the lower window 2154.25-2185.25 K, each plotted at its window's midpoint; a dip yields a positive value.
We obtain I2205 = 3.6 K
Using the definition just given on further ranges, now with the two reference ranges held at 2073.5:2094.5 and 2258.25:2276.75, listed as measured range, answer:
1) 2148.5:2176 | -2.1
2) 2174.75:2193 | -1.0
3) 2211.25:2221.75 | 1.3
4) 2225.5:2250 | -0.9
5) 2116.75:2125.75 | -0.7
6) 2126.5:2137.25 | -0.8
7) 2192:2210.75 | -0.1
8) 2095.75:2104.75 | -0.2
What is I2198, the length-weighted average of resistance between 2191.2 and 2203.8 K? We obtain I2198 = 172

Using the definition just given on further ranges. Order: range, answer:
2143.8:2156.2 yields 181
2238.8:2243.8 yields 182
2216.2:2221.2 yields 142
